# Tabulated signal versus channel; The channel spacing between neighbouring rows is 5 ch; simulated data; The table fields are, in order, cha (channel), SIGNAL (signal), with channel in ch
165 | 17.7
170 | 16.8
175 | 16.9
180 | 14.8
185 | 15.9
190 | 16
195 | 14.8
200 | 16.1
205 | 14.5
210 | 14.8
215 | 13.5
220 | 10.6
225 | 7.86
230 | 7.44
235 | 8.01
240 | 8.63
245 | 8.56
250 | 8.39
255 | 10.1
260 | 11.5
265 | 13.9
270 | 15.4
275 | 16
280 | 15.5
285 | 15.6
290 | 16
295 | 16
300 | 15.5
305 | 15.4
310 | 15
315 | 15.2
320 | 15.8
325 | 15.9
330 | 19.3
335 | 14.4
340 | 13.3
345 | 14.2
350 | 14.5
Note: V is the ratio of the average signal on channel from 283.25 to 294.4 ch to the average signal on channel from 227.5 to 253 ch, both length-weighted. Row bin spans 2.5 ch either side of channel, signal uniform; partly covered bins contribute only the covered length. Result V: 1.92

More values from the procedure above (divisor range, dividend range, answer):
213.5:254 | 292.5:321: 1.71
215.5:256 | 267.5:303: 1.77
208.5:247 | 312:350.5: 1.57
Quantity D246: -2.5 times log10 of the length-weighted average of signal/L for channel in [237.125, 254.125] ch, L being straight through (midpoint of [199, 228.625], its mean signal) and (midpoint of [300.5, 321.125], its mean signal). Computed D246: 0.48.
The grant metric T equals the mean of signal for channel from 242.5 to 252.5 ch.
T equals 8.47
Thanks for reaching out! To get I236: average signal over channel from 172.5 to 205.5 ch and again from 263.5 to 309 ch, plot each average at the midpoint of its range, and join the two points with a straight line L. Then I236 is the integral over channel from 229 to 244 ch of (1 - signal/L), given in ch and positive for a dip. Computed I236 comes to 7.2 ch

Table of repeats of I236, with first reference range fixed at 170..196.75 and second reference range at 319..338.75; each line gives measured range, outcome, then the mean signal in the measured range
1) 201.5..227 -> 5.46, 12.5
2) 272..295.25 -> 0.41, 15.8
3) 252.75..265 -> 3.49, 11.4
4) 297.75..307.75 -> 0.43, 15.4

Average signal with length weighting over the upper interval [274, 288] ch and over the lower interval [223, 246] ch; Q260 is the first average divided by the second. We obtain 1.9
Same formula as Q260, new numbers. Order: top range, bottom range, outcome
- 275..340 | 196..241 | 1.37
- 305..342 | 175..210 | 1.01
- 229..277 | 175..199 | 0.70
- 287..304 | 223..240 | 2.00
